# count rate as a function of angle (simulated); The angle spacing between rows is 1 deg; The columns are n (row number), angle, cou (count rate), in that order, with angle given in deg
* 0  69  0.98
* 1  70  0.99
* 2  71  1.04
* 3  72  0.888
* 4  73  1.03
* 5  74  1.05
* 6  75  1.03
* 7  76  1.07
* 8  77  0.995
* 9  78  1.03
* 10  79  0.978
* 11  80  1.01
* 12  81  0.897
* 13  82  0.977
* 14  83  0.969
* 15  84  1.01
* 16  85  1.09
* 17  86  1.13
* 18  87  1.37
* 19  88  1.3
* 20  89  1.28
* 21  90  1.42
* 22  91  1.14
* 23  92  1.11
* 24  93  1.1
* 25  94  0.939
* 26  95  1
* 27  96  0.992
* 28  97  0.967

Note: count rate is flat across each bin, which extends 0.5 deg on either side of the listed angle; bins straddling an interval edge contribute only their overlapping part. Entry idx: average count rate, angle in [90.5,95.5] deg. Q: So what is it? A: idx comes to 1.06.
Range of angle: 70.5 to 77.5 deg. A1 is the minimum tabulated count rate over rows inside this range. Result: 0.888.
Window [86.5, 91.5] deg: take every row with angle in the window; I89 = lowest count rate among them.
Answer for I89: 1.14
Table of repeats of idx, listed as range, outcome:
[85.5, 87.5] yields 1.25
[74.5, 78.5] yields 1.03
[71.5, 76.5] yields 1.01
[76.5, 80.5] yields 1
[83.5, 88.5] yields 1.18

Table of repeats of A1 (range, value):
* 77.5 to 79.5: 0.978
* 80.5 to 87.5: 0.897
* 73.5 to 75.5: 1.03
